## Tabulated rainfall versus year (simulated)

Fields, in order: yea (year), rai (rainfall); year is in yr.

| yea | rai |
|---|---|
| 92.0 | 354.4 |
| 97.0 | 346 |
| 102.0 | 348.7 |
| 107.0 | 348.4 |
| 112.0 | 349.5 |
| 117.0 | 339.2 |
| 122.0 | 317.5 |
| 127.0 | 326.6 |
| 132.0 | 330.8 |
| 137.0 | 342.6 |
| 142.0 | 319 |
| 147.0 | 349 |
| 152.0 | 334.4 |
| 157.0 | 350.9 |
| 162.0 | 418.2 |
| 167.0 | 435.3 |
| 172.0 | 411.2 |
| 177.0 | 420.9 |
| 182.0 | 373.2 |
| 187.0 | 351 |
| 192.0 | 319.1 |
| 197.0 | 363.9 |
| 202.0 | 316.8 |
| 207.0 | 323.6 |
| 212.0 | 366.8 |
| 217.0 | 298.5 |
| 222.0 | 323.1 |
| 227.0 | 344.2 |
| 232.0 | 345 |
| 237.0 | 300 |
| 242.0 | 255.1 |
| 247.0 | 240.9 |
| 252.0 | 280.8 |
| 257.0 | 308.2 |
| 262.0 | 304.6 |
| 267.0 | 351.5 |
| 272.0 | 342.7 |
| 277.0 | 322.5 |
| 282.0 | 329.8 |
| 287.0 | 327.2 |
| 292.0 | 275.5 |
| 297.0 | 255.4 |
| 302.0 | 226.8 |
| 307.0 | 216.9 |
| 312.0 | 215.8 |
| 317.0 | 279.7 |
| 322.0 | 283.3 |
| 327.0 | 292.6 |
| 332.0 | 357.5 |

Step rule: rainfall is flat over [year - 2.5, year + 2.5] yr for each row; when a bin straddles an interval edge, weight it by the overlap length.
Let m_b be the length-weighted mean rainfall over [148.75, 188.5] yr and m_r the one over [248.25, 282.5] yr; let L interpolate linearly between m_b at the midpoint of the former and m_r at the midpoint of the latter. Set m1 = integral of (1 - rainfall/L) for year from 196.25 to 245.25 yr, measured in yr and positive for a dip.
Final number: 4.0 yr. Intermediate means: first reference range 387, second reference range 317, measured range 321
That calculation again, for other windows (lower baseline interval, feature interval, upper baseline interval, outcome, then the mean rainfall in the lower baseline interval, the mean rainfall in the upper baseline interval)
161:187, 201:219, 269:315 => 1.9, 406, 280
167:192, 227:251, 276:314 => 2.7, 387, 270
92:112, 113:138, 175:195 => 1.5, 349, 365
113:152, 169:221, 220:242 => -4.7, 333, 320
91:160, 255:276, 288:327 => -3.9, 340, 256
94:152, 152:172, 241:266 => -4.5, 338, 284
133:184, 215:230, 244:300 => 0.5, 374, 302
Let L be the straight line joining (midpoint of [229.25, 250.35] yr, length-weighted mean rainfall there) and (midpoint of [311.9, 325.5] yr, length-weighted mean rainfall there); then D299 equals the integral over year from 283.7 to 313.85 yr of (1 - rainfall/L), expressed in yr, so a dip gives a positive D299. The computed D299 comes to 2.0 yr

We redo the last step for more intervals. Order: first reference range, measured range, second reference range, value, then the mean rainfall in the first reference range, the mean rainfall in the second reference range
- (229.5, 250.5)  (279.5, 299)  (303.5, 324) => -2.86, 285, 247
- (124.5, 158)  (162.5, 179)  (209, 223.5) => -4.39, 336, 330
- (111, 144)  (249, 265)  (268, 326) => -0.23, 332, 282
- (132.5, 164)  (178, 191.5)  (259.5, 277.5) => -0.70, 350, 331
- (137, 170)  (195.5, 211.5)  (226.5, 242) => -0.09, 367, 316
